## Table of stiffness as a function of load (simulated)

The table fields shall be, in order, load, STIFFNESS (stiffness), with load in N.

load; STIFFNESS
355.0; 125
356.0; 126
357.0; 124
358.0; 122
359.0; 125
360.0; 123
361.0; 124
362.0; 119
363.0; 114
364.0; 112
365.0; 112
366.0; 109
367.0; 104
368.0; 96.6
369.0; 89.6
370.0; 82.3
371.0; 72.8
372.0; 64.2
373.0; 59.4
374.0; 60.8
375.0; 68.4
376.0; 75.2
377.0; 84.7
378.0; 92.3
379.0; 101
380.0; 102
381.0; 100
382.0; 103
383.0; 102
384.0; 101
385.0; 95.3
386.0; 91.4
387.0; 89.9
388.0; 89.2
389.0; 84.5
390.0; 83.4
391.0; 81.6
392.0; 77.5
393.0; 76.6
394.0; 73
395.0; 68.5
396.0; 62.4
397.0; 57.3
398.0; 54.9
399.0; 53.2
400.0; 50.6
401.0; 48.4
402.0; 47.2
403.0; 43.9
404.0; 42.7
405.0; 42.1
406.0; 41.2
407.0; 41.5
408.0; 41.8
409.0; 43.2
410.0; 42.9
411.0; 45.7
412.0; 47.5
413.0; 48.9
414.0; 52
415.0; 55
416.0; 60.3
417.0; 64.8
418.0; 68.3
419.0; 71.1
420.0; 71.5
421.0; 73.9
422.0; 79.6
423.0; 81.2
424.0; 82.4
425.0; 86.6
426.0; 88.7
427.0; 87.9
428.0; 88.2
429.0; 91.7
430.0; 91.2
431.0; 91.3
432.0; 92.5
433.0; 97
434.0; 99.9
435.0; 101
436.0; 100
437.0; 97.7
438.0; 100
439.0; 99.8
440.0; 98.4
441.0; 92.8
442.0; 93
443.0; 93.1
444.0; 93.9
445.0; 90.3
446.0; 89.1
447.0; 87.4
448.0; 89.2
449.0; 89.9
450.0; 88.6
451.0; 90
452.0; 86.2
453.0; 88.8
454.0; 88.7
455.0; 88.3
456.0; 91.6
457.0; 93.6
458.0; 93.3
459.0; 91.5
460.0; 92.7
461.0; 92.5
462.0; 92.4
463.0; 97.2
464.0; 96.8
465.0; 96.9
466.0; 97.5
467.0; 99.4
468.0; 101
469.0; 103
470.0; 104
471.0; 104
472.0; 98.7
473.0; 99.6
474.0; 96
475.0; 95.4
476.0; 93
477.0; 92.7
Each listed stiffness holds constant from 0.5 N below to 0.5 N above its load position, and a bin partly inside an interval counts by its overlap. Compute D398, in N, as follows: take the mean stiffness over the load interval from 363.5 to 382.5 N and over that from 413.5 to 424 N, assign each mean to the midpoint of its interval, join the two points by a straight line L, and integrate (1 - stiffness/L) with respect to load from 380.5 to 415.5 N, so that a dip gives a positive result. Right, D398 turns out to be 6.1 N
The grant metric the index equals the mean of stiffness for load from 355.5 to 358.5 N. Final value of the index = 124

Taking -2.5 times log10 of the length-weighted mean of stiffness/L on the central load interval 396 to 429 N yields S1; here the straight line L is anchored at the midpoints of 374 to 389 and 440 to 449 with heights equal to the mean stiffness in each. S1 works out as 0.455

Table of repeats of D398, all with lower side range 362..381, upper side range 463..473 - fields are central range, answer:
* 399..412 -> 6.8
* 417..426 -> 1.7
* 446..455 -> 0.9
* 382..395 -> 0.7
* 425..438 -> 0.3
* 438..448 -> 0.4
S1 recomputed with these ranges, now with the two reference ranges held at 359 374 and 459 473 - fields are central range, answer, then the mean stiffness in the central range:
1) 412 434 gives 0.26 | 77.2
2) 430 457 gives 0.06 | 93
